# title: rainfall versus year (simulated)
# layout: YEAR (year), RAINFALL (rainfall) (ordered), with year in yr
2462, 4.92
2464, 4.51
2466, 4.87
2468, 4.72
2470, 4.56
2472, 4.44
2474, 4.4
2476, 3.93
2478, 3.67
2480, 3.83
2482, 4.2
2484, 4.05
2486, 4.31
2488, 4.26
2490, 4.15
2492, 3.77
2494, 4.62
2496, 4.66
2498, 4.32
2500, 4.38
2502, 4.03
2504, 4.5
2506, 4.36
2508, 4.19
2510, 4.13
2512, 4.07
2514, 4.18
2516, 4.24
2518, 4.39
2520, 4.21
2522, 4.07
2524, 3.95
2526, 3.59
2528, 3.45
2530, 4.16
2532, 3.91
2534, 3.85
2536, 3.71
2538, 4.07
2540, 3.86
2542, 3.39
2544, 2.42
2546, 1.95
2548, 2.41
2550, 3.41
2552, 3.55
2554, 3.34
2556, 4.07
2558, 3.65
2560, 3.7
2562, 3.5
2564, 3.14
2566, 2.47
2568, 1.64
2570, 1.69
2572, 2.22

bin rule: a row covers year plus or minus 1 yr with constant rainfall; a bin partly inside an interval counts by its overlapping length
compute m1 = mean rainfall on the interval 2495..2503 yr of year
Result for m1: 4.35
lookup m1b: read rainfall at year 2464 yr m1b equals 4.51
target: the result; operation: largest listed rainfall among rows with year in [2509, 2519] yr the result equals 4.39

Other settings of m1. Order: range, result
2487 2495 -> 4.2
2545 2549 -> 2.18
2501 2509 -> 4.27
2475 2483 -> 3.91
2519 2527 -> 3.96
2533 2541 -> 3.87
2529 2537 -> 3.91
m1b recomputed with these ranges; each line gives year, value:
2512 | 4.07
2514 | 4.18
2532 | 3.91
